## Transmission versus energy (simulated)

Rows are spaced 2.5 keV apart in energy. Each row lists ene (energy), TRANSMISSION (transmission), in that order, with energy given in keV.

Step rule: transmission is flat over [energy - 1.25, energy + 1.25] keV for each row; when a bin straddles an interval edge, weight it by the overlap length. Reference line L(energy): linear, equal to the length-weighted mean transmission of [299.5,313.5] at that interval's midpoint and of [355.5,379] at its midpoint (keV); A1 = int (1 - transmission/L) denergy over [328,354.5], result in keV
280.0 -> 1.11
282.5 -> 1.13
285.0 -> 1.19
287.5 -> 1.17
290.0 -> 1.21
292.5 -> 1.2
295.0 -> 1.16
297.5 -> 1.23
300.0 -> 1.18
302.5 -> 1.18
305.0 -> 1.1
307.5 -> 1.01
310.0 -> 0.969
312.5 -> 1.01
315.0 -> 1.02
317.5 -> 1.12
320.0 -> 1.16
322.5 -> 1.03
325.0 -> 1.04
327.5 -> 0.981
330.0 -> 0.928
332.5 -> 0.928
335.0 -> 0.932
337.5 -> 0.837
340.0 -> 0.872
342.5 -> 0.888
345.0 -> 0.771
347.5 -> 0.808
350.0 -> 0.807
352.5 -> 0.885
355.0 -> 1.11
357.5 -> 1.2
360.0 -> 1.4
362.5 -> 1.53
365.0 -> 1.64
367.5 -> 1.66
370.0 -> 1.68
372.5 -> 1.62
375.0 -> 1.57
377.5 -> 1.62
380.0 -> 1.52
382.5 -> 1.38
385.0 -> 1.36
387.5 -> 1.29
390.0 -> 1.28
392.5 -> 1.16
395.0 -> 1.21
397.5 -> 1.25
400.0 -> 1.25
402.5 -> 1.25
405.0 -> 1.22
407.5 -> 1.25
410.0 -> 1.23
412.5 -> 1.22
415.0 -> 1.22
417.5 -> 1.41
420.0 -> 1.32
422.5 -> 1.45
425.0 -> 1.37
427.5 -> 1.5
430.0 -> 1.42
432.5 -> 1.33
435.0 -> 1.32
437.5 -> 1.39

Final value 9.1 keV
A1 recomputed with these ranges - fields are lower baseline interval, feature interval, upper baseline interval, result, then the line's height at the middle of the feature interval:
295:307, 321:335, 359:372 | 3.7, 1.34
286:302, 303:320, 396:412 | 2.1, 1.2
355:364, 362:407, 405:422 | -3.2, 1.32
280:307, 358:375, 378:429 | -4.1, 1.26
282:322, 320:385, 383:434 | 1.4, 1.21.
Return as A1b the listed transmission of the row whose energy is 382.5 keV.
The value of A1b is 1.38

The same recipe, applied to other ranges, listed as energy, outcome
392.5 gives 1.16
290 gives 1.21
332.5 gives 0.928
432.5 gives 1.33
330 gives 0.928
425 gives 1.37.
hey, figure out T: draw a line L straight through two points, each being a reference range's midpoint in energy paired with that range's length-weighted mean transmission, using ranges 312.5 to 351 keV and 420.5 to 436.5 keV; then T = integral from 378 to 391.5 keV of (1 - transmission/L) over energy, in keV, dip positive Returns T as -2.1 keV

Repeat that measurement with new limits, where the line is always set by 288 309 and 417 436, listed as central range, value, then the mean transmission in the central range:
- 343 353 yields 3.44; 0.818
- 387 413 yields 2.04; 1.24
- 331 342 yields 2.99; 0.893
